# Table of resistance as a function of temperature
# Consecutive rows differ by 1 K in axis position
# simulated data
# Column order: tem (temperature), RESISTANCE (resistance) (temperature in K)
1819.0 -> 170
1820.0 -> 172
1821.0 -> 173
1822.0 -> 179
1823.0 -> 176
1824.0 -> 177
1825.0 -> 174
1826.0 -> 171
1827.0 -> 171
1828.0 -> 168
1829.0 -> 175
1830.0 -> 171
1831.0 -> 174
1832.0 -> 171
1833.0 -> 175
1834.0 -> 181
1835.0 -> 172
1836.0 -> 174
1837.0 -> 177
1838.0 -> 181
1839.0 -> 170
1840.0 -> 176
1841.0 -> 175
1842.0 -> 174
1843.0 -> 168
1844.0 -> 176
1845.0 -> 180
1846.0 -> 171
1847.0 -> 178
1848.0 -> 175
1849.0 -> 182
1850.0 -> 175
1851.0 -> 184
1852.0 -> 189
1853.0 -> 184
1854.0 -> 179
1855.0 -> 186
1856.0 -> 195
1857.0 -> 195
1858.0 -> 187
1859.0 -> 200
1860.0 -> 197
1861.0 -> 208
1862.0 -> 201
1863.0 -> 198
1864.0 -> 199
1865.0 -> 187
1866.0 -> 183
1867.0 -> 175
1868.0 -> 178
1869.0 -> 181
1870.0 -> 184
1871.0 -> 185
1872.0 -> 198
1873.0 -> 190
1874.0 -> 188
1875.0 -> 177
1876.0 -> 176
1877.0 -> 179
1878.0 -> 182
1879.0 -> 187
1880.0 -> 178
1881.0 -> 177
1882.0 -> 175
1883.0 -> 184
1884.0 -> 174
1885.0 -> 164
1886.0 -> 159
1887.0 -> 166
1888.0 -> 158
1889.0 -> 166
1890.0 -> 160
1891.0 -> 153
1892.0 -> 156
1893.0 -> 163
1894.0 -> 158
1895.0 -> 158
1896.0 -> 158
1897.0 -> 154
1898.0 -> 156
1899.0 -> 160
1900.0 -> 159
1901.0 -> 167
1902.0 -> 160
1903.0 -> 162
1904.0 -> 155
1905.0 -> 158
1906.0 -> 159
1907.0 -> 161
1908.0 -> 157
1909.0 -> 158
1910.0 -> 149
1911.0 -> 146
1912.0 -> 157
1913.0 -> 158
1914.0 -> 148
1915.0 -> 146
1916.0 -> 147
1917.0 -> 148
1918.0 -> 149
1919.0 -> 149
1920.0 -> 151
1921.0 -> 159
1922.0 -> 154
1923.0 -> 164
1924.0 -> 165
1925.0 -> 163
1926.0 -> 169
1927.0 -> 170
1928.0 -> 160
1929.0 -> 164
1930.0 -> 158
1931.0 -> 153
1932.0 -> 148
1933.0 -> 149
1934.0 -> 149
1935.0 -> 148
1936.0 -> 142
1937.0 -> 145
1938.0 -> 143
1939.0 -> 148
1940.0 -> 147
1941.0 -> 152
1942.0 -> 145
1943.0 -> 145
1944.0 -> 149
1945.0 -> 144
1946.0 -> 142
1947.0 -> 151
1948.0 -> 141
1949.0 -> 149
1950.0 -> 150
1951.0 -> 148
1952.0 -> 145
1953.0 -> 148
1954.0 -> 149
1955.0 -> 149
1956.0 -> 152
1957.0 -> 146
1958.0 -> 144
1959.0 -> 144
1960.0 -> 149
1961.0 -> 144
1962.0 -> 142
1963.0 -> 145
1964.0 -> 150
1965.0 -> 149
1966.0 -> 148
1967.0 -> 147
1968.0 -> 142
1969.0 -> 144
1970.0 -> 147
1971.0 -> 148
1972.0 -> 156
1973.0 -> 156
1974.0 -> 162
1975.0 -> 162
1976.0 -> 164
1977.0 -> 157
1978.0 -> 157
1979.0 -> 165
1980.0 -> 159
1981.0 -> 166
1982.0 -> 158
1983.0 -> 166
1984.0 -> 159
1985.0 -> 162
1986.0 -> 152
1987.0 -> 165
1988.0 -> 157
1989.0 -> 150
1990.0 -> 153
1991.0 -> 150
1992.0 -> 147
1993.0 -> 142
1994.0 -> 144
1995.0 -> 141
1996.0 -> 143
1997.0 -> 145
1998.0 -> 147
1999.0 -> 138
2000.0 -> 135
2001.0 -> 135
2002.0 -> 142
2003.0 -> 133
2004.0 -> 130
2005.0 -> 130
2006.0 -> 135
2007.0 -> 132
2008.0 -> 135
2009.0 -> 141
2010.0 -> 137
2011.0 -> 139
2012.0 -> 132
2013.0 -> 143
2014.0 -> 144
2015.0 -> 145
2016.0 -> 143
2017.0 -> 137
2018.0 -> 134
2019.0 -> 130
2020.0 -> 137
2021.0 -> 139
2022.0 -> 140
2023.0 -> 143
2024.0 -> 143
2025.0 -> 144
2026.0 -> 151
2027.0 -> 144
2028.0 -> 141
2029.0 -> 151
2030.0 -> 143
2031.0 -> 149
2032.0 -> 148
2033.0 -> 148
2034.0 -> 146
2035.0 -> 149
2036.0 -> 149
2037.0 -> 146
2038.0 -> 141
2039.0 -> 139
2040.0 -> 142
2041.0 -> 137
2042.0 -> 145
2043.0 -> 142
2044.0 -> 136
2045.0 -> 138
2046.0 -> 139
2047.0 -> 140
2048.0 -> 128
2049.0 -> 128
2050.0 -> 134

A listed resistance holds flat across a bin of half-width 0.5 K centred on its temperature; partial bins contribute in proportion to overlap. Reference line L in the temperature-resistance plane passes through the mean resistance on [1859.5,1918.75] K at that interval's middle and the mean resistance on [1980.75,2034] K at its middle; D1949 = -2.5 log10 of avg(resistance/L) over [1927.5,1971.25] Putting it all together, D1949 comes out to 0.06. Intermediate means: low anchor 169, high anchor 144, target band 148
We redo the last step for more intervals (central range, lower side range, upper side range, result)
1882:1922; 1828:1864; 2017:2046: 0.079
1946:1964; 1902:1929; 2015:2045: 0.036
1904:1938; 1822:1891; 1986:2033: 0.062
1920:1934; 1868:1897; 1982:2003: 0.025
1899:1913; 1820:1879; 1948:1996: 0.066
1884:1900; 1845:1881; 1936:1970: 0.088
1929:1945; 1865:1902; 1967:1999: 0.093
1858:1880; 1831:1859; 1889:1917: -0.110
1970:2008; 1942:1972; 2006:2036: -0.039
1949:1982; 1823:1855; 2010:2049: 0.013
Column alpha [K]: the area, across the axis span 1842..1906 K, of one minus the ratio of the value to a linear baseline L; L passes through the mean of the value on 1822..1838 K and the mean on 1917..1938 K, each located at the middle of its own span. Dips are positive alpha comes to -4.0 K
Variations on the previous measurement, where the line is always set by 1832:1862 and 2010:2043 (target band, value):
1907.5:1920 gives 1.20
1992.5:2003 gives 0.56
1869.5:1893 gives -0.01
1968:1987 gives -0.55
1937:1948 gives 0.99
